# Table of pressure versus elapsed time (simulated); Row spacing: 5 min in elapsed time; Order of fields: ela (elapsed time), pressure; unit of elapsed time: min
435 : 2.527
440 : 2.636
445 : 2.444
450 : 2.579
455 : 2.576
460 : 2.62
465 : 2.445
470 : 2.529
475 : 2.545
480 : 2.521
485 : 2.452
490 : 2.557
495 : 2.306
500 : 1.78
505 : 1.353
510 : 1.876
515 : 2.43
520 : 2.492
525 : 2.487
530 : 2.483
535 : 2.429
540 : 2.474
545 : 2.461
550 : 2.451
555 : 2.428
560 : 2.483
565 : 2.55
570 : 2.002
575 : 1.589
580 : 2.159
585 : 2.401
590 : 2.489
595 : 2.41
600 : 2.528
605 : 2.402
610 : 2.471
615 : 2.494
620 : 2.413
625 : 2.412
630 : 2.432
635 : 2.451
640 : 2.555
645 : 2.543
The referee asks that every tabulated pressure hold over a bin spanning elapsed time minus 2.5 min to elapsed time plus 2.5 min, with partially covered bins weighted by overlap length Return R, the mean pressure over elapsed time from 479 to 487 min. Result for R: 2.48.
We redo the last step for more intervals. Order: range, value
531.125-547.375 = 2.46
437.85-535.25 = 2.37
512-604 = 2.37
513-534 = 2.47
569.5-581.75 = 1.89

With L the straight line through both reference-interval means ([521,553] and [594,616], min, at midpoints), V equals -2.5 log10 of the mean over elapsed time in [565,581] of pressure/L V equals 0.230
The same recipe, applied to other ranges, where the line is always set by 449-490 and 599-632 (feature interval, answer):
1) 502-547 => 0.11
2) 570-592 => 0.16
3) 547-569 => 0.02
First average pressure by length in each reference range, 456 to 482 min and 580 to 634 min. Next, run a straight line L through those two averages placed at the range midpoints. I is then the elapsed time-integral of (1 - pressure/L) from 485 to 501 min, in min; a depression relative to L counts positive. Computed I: 1.4 min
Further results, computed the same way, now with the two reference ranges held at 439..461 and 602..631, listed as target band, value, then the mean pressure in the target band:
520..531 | 0.09 min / 2.49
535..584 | 3.62 min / 2.3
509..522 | 1.10 min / 2.3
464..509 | 4.96 min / 2.26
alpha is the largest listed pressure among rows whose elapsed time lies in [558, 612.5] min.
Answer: 2.55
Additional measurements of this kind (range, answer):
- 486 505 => 2.557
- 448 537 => 2.62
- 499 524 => 2.492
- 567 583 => 2.159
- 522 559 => 2.487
